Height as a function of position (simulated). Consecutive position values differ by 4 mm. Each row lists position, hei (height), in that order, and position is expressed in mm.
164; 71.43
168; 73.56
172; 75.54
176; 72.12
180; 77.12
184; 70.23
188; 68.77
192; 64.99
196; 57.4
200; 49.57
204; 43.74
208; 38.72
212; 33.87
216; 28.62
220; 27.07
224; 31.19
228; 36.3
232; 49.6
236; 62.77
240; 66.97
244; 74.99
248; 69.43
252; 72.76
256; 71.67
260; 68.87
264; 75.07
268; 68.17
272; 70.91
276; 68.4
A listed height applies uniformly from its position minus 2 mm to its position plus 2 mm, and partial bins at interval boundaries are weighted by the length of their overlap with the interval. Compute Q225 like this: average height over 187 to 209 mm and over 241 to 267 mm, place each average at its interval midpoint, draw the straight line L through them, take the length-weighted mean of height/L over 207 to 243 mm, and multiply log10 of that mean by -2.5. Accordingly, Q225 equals 0.427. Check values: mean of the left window 53.9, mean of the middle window 42.7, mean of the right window 71.8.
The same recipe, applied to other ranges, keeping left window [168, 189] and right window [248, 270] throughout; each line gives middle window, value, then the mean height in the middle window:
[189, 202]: 0.241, 58.2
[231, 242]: 0.180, 60.7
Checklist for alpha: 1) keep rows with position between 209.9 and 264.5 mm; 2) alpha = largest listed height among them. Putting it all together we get 75.07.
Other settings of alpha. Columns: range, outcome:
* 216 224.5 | 31.19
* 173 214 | 77.12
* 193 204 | 57.4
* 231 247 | 74.99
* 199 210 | 49.57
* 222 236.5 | 62.77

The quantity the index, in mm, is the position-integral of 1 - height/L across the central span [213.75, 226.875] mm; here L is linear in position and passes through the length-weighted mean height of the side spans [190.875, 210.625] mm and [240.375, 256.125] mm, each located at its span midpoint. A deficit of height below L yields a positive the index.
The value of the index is 6.54 mm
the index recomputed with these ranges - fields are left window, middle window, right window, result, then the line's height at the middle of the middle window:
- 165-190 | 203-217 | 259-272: 7.0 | 72.1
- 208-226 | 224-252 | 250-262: -2.9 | 52.7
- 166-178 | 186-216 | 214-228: -0.5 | 47.9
